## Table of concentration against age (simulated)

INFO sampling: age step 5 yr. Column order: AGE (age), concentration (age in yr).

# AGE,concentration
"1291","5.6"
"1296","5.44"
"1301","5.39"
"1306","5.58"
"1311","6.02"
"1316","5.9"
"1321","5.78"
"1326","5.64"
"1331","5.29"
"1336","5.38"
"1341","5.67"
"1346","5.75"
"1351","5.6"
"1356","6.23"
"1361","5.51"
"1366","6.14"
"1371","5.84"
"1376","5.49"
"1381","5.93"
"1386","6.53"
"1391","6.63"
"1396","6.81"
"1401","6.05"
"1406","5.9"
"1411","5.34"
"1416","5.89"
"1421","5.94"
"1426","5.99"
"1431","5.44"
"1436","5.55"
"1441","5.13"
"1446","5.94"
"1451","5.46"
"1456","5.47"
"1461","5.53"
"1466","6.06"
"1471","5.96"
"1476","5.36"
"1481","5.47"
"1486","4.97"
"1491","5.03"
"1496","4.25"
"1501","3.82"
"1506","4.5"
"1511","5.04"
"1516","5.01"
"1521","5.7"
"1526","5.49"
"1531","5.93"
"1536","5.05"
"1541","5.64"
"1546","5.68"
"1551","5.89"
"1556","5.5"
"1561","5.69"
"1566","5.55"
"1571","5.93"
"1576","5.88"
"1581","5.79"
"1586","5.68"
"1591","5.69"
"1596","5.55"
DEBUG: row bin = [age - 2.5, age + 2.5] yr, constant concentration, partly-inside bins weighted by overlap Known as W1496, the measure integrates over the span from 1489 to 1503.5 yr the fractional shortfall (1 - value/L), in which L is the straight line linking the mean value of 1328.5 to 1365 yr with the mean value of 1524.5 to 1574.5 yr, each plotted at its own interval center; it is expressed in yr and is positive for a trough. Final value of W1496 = 3.3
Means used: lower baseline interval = 5.65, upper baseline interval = 5.64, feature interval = 4.34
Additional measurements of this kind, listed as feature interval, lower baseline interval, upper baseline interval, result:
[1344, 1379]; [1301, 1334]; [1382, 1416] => 0.86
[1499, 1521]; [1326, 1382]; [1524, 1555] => 3.47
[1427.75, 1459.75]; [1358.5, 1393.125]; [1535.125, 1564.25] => 1.84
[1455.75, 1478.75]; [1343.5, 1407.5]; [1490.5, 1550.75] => -0.98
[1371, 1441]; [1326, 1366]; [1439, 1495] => -4.57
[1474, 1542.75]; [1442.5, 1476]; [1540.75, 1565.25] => 7.26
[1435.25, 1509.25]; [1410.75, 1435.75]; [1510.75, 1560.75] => 5.55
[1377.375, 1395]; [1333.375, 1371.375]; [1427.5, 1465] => -2.07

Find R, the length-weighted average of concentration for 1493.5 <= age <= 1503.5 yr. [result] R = 4.03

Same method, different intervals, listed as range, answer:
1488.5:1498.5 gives 4.64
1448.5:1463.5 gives 5.49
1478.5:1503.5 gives 4.71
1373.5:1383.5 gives 5.71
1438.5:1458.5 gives 5.5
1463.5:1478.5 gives 5.79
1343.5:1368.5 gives 5.85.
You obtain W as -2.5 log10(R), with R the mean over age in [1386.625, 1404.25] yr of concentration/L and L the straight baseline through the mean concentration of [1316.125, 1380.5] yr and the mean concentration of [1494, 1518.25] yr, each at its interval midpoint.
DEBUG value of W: -0.21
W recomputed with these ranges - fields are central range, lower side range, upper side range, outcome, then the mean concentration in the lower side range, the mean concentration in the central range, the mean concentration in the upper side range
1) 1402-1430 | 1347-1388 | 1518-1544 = 0.00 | 5.9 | 5.8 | 5.55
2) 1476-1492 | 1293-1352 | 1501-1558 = 0.04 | 5.62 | 5.2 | 5.33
